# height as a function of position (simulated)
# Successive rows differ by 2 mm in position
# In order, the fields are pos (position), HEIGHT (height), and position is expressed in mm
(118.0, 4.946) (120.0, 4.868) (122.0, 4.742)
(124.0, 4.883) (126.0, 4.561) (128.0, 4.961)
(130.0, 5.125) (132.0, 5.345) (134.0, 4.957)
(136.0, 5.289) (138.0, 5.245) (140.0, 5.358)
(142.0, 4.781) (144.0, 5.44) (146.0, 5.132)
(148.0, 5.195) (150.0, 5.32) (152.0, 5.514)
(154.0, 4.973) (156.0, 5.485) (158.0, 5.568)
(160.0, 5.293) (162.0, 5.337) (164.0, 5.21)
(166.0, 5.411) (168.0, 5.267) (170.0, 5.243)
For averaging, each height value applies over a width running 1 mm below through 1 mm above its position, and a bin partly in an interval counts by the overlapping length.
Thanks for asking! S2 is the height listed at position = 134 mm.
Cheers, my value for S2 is 4.957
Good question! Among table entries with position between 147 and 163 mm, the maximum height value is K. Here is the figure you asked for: 5.568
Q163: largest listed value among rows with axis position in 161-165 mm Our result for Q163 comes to 5.337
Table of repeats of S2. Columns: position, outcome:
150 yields 5.32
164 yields 5.21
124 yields 4.883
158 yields 5.568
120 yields 4.868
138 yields 5.245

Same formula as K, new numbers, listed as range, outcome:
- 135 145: 5.44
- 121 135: 5.345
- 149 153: 5.514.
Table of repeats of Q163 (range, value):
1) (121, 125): 4.883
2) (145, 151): 5.32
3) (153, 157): 5.485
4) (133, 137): 5.289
